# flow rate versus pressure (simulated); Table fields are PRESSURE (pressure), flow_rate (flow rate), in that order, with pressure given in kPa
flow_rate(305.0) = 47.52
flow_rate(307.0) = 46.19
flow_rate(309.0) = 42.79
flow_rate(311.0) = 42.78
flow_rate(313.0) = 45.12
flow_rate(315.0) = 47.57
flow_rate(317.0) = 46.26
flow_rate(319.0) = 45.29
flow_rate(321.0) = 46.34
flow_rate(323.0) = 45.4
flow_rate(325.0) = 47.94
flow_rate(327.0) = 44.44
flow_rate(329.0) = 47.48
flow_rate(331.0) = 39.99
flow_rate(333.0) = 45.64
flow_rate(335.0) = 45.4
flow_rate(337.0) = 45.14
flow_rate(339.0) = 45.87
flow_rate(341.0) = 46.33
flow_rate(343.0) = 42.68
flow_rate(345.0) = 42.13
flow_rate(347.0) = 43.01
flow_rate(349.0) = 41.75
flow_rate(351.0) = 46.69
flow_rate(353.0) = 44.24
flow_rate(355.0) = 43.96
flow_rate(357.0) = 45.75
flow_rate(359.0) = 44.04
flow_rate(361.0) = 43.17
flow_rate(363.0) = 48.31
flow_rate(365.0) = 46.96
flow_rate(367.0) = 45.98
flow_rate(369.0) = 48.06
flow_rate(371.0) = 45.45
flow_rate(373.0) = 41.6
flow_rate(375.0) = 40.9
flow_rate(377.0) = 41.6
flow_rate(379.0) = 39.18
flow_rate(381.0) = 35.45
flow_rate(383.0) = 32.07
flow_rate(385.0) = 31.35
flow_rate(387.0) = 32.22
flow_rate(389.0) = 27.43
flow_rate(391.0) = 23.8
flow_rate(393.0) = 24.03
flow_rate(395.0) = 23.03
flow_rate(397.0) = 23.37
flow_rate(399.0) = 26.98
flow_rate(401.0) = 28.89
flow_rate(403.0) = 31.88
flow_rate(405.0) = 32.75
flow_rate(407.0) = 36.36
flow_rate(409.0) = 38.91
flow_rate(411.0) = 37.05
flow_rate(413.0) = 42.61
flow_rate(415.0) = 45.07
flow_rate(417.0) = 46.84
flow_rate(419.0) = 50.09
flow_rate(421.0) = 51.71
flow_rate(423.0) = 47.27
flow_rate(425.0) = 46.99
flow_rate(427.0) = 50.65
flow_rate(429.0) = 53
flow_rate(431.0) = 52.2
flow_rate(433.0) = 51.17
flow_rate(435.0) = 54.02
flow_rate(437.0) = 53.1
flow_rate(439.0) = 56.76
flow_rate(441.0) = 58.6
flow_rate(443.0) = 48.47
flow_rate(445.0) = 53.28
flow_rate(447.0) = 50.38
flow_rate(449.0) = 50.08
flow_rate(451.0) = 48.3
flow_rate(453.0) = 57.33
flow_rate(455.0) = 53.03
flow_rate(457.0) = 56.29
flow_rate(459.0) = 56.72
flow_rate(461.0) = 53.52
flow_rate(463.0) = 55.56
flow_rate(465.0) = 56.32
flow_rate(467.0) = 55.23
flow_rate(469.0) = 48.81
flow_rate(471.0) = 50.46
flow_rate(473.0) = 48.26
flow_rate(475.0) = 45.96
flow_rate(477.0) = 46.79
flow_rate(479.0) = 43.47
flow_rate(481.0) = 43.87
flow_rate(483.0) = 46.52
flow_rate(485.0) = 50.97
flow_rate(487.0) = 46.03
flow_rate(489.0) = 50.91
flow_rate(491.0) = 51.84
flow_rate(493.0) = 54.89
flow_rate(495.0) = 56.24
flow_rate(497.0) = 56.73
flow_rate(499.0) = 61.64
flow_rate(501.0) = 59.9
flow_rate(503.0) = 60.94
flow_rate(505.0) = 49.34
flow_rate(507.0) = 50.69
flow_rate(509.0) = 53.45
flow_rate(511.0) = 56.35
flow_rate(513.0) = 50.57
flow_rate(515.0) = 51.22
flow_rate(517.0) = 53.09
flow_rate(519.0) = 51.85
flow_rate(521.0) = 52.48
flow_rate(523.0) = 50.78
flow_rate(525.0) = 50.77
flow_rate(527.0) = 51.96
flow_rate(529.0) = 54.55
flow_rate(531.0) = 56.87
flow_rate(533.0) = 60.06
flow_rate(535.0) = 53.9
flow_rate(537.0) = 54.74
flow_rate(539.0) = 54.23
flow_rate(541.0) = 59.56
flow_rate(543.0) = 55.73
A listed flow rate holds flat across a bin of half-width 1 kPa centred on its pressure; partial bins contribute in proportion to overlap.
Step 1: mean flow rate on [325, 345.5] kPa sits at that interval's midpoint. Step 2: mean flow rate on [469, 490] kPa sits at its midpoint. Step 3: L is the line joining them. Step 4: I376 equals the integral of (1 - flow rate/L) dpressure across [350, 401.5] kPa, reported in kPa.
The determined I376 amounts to 8.91 kPa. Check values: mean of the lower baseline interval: 44.7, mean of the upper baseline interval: 47.4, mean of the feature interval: 37.6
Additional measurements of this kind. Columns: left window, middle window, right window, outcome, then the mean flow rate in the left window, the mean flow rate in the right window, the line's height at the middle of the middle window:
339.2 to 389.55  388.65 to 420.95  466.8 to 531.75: 7.6 kPa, 41.8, 51.9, 44.8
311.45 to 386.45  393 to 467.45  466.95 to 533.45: 2.9 kPa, 43.7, 52.1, 48.2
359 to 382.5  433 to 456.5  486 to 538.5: -2.1 kPa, 43.1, 53.9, 48.8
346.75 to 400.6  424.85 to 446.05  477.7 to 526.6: -3.8 kPa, 38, 52.2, 44.8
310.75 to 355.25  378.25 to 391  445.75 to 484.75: 4.1 kPa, 44.9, 50.9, 47.2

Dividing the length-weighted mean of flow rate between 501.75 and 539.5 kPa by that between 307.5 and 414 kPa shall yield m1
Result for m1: 1.33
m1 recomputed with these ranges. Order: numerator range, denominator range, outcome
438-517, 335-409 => 1.36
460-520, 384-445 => 1.27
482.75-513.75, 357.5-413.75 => 1.48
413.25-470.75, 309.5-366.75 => 1.16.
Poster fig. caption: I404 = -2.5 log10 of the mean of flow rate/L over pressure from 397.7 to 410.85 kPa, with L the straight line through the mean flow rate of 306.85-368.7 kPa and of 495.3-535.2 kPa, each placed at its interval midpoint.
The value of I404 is 0.43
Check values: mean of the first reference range 45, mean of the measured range 32.7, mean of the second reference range 54.4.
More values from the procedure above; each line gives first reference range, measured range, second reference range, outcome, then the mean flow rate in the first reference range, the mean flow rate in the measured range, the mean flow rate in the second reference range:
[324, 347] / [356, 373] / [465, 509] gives 0.008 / 44.7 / 45.7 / 51.6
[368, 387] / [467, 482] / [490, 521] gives 0.075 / 39.1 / 47.4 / 54.5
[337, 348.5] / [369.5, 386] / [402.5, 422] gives 0.108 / 44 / 38.7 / 41.6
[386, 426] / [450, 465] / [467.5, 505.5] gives -0.190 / 35.9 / 54.5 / 51.3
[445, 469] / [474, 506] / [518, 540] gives 0.043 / 53.7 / 51.6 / 53.8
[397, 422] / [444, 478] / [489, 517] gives -0.106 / 38.5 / 52.1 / 54.7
